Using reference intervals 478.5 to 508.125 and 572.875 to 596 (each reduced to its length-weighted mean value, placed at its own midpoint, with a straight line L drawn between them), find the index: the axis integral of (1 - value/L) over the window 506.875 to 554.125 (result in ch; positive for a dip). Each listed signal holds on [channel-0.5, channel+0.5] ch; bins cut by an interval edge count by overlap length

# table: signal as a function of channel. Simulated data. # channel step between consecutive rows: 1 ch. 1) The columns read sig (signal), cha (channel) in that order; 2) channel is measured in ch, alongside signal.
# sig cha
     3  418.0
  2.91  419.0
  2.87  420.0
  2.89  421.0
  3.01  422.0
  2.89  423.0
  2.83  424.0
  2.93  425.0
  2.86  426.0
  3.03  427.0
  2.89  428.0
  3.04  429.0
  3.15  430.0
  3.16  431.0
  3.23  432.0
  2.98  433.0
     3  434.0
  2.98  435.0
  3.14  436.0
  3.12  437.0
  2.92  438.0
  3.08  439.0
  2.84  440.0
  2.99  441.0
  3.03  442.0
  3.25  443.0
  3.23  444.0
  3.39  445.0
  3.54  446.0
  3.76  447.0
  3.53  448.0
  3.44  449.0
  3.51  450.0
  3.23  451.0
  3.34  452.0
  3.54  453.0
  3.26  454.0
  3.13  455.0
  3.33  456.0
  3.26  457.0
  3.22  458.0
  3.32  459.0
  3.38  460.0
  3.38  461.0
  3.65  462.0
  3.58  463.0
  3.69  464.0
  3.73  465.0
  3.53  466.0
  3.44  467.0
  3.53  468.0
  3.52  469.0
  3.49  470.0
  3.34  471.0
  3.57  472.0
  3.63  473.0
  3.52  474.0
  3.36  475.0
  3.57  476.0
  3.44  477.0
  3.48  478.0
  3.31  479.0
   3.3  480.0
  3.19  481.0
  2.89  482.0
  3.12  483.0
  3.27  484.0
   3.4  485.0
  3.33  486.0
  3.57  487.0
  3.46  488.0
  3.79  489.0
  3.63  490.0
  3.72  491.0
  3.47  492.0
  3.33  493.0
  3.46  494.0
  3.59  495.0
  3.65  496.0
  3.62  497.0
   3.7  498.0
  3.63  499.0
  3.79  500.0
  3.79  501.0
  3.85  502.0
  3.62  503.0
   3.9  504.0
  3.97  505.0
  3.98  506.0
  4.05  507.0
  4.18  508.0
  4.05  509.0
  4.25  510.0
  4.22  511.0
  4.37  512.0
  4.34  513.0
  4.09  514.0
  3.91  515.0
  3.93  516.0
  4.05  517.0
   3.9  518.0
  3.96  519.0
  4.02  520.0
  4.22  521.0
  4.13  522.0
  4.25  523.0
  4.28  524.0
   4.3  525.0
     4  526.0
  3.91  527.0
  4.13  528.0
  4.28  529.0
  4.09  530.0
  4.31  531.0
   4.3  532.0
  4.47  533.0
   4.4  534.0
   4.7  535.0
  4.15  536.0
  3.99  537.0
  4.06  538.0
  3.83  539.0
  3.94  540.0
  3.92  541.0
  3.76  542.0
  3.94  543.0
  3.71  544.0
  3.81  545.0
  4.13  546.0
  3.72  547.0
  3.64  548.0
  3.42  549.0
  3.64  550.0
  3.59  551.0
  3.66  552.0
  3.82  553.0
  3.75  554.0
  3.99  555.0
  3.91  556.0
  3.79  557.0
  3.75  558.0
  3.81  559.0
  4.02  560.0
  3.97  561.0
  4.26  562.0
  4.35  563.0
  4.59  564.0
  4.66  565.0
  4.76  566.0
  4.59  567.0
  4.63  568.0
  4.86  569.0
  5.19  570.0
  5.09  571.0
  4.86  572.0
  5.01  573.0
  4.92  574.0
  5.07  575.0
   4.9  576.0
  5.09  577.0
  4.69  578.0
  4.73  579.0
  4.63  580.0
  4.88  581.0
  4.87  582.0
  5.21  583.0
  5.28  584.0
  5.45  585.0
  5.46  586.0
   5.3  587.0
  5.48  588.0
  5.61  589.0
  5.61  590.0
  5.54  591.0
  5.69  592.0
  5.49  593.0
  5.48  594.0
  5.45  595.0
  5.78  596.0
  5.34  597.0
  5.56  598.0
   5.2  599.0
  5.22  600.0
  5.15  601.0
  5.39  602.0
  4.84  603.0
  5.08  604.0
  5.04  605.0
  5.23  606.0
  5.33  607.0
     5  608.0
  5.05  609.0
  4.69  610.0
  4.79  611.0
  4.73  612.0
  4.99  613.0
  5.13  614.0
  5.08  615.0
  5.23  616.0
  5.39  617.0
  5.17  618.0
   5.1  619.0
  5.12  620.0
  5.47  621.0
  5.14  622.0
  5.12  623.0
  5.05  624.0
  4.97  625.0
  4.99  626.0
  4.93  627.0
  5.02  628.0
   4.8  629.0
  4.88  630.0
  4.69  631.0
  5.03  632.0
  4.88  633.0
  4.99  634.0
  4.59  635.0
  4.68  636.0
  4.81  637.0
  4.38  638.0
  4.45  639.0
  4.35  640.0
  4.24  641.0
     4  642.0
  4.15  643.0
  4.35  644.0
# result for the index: 2.16 ch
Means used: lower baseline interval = 3.58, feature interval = 4.03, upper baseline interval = 5.23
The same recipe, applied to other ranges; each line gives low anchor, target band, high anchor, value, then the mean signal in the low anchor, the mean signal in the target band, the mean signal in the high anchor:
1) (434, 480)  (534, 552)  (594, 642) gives 1.5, 3.36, 3.89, 5.01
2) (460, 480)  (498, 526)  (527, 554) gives -1.8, 3.5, 4.03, 3.97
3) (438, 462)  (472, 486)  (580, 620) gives 1.2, 3.3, 3.35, 5.23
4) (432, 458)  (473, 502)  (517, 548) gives 1.3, 3.23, 3.49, 4.08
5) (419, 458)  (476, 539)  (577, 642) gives 1.1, 3.15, 3.86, 5.07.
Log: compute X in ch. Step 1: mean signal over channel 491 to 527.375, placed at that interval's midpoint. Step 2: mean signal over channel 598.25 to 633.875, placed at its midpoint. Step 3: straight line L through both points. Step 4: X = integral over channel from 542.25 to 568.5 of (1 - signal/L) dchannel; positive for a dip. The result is 2.6 ch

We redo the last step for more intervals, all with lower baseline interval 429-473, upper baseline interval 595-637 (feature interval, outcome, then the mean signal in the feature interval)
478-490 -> 1.05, 3.35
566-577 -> -0.75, 4.91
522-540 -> -0.11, 4.19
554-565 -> 1.02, 4.06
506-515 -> -0.49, 4.17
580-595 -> -1.85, 5.36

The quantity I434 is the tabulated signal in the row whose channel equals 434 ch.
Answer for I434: 3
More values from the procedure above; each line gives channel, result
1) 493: 3.33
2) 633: 4.88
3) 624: 5.05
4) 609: 5.05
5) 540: 3.94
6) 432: 3.23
